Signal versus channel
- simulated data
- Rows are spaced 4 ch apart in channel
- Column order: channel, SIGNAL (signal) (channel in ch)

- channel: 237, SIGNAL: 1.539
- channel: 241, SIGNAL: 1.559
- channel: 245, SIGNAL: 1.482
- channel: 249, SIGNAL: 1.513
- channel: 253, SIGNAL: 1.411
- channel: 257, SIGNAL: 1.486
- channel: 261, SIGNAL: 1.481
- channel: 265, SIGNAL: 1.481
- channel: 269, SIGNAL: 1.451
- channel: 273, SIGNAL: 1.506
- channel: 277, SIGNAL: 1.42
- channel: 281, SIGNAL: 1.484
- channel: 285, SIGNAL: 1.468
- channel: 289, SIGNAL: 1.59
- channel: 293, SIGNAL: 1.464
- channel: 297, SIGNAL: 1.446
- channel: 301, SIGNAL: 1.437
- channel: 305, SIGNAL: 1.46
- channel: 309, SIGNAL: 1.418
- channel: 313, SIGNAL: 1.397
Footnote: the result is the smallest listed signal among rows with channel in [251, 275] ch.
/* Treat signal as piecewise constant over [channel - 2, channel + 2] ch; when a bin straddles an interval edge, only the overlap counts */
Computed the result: 1.411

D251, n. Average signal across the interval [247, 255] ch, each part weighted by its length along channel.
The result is 1.46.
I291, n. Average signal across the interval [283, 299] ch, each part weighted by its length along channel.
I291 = 1.49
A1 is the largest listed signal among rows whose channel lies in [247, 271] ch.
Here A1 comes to 1.513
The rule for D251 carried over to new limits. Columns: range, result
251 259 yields 1.45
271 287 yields 1.47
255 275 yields 1.48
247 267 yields 1.47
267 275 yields 1.48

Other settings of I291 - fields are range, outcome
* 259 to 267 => 1.48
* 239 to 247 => 1.52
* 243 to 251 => 1.5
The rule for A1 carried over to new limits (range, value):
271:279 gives 1.506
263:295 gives 1.59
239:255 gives 1.559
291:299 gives 1.464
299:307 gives 1.46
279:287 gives 1.484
